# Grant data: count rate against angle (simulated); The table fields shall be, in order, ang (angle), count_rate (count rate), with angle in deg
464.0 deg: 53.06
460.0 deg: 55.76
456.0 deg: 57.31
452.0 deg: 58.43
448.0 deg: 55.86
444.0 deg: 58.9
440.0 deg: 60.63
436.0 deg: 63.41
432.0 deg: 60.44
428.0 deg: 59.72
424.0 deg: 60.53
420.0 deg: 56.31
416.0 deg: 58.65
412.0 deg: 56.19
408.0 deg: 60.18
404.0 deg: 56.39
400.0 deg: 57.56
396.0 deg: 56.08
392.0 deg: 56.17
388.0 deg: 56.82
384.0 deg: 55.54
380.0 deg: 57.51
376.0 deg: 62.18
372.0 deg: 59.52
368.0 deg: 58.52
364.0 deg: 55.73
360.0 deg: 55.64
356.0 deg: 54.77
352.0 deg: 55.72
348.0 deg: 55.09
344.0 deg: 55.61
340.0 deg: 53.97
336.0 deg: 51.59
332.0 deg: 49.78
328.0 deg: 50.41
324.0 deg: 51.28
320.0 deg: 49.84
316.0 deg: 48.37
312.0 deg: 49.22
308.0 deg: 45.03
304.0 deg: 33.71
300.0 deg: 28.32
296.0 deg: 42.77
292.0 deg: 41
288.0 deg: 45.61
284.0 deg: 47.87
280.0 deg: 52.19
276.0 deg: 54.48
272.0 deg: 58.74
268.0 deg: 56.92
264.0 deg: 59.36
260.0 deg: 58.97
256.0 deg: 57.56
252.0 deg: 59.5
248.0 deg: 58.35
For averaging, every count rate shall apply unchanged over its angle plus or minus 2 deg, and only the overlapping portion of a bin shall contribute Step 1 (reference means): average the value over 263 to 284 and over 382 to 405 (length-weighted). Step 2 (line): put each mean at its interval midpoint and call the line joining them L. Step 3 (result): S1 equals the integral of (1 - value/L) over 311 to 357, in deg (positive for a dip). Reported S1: 3.1 deg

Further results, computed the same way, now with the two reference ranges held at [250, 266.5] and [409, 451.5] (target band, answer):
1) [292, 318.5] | 7.9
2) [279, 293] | 2.9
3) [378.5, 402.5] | 1.0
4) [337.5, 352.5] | 1.0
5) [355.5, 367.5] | 0.6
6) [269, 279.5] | 0.5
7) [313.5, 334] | 3.1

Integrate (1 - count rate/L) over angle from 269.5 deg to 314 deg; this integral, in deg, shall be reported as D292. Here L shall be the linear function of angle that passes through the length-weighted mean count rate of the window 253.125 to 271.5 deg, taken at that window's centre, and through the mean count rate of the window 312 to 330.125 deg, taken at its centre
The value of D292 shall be 7.18 deg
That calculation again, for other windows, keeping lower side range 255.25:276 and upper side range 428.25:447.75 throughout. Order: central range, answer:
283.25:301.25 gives 5.29 deg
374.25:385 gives 0.17 deg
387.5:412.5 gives 1.11 deg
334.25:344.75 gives 0.97 deg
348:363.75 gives 1.02 deg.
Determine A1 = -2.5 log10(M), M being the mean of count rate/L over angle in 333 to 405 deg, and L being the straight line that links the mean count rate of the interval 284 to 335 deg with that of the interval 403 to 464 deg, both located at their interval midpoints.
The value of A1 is -0.10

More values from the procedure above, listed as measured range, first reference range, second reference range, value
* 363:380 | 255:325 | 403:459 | -0.08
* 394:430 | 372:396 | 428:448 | 0.02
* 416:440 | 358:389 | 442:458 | -0.04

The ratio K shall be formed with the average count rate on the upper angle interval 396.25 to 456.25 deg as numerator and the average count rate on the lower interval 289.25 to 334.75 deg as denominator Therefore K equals 1.31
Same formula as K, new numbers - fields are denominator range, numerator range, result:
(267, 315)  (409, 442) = 1.29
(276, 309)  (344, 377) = 1.33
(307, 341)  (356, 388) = 1.15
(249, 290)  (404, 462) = 1.06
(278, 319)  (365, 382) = 1.36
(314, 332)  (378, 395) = 1.13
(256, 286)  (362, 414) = 1.03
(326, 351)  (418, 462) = 1.11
